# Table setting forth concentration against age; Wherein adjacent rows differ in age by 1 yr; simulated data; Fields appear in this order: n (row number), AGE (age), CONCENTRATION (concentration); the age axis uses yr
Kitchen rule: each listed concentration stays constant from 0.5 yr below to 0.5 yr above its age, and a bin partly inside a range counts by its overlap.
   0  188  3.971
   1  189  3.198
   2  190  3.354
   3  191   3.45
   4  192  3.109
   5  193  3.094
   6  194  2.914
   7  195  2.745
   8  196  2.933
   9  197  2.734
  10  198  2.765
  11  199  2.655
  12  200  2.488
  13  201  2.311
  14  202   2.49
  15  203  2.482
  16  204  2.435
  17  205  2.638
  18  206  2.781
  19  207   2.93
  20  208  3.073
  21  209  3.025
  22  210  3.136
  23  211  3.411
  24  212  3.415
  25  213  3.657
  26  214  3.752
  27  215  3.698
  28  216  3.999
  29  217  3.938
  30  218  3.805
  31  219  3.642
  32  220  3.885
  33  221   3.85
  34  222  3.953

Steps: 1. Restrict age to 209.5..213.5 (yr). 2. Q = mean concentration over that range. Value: 3.4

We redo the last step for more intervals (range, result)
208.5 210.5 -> 3.08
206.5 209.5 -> 3.01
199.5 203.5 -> 2.44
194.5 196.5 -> 2.84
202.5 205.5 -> 2.52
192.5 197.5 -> 2.88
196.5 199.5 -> 2.72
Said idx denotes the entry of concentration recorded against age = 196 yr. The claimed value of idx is 2.933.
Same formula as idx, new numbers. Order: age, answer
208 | 3.073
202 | 2.49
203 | 2.482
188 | 3.971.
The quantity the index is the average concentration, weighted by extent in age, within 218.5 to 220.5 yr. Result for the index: 3.76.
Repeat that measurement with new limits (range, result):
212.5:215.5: 3.7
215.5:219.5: 3.85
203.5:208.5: 2.77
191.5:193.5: 3.1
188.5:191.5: 3.33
